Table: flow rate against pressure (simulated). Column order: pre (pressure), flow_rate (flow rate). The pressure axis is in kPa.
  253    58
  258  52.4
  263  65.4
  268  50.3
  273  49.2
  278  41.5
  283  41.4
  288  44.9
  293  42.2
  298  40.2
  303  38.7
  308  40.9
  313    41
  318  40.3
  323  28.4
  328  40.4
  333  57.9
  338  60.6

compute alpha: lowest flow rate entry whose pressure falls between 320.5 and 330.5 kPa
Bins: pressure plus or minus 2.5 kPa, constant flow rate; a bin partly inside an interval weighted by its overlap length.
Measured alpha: 28.4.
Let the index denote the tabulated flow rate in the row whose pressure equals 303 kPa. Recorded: 38.7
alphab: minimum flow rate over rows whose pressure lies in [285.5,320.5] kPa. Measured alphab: 38.7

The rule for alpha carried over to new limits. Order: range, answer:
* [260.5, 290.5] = 41.4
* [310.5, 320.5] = 40.3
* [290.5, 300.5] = 40.2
